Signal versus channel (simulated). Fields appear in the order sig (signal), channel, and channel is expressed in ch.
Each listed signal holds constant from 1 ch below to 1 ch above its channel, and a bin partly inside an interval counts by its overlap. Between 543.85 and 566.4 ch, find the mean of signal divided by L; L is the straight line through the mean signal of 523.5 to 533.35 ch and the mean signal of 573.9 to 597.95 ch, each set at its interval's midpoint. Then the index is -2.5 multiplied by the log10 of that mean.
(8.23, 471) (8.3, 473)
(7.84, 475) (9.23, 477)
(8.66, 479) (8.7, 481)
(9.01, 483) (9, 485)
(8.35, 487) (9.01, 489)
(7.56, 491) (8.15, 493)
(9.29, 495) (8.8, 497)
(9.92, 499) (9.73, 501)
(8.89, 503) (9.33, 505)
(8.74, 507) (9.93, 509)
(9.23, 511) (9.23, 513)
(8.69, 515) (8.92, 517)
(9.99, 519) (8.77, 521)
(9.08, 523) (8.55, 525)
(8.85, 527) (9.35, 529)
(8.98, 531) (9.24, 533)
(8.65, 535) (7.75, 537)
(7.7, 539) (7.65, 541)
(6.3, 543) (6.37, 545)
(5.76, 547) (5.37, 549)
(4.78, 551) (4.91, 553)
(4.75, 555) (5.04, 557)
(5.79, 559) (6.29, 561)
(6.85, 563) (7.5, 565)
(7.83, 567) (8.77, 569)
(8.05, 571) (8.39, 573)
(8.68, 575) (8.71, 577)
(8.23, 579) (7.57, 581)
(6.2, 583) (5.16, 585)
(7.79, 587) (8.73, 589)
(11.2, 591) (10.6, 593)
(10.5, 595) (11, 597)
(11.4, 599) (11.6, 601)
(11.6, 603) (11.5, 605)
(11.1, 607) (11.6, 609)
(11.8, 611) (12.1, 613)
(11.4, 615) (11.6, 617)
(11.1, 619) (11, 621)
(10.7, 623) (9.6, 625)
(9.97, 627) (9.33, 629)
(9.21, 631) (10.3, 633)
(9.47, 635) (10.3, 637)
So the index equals 0.46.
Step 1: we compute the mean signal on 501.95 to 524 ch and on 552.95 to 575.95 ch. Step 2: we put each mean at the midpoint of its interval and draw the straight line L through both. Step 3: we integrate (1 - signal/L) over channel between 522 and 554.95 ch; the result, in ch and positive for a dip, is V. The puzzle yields 3.1 ch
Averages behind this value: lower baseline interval 9.16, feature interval 7.38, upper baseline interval 6.98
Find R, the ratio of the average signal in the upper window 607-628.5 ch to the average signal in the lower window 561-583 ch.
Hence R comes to 1.40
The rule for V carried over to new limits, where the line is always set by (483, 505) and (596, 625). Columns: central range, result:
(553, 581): 8.6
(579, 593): 3.6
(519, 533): 0.8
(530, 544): 2.5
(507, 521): 0.1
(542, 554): 5.3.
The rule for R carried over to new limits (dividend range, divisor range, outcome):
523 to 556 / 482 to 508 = 0.81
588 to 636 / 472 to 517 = 1.21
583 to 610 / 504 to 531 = 1.11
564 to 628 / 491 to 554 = 1.18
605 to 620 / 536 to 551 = 1.75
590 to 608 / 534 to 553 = 1.69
